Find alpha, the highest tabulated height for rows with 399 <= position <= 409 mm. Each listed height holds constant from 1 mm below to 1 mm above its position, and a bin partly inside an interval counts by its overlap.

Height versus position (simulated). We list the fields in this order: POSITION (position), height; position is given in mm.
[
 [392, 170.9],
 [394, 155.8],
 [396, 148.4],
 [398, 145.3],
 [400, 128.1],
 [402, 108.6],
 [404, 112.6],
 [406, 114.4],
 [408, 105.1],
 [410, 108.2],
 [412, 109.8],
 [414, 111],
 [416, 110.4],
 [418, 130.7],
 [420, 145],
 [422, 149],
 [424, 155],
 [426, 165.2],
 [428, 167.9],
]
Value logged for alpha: 128.1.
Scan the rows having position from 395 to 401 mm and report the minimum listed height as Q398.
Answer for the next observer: 128.1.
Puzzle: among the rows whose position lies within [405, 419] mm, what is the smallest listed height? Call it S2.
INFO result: 105.1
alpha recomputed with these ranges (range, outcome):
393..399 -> 155.8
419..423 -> 149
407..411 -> 108.2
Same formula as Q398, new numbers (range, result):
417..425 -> 130.7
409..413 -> 108.2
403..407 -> 112.6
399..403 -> 108.6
